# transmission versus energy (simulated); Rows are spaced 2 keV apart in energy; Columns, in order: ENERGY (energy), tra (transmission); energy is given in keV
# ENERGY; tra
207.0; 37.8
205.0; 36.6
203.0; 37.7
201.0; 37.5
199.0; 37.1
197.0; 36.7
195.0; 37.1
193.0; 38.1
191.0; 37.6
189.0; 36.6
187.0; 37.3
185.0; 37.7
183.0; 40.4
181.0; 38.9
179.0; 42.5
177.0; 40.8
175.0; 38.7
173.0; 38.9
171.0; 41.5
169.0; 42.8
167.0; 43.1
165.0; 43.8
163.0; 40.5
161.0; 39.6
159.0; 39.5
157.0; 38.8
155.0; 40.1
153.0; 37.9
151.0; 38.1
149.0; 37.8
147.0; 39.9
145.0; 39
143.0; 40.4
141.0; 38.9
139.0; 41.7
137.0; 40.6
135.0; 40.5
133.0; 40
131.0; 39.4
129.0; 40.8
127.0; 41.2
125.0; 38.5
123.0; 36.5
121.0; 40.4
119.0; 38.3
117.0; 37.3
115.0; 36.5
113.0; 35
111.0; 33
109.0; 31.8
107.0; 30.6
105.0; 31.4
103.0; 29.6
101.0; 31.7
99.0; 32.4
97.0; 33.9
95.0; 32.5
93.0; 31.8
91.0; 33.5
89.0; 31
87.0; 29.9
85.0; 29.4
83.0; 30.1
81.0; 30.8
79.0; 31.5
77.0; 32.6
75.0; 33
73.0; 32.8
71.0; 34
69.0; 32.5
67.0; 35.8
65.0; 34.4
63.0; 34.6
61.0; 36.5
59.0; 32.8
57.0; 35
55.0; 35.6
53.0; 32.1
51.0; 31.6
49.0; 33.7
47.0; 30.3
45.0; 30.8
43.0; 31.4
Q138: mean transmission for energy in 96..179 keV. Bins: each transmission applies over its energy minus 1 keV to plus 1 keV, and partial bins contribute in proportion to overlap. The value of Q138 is 38.1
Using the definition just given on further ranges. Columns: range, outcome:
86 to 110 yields 31.7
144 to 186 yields 40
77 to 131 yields 33.9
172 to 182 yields 40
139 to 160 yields 39.2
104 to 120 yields 34.2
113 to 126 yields 37.7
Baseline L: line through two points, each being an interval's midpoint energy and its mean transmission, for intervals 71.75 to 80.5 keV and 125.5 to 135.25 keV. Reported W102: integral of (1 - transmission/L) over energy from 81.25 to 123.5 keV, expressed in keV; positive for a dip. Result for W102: 3.7 keV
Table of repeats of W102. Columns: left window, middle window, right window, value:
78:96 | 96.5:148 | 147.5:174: -2.0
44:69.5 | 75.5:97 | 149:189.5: 2.3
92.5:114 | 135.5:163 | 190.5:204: -3.8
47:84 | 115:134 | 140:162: -0.9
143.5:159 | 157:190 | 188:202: -1.8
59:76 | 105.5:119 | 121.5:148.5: 1.3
